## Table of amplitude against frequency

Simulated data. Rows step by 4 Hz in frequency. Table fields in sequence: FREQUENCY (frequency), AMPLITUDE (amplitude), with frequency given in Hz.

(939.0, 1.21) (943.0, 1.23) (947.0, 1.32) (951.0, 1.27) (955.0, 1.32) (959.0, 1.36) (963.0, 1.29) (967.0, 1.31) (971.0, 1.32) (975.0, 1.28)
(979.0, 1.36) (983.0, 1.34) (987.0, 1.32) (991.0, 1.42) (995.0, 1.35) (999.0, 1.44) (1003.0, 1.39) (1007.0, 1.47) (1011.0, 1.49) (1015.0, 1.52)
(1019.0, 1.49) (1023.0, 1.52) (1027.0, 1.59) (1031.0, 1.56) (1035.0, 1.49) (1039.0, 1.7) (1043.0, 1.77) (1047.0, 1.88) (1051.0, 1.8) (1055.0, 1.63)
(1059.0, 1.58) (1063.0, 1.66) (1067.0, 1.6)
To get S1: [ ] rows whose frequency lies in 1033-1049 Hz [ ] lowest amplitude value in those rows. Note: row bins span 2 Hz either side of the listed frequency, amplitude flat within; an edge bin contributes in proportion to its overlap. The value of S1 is 1.49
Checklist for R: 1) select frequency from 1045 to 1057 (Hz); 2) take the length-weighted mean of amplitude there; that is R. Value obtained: 1.77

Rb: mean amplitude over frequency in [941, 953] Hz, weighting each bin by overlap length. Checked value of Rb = 1.27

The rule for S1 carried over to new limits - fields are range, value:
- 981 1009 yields 1.32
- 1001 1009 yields 1.39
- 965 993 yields 1.28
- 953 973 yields 1.29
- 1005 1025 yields 1.47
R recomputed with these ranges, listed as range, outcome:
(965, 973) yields 1.31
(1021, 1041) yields 1.57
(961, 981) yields 1.31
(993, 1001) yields 1.4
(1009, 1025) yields 1.5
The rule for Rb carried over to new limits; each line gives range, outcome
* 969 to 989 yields 1.32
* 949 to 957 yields 1.29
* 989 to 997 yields 1.39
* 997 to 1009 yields 1.43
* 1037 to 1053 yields 1.79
